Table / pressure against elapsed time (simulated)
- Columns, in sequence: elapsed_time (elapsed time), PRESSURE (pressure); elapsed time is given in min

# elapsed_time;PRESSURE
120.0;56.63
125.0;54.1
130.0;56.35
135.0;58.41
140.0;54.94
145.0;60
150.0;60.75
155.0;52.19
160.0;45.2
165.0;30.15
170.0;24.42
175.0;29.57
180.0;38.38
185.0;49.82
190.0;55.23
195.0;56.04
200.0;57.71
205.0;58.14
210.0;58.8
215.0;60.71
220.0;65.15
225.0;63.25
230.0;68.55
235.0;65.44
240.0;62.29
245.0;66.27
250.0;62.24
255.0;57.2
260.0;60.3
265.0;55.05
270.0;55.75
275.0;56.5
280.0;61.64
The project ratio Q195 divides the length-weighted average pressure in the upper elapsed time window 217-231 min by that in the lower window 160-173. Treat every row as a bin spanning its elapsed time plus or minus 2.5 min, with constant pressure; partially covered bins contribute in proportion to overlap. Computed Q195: 2.1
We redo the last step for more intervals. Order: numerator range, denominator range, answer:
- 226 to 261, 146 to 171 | 1.42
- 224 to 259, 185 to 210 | 1.13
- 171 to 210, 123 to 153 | 0.85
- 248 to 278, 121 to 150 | 1.01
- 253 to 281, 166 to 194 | 1.44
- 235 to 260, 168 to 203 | 1.38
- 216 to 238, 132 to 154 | 1.12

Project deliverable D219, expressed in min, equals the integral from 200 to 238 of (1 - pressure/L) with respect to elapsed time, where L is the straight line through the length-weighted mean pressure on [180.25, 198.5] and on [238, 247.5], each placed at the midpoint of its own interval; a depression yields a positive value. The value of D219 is -2.3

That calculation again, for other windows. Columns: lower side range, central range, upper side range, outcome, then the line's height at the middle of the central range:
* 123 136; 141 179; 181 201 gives 7.89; 54.7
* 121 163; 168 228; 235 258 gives 7.48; 58.9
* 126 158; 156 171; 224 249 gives 5.77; 58.7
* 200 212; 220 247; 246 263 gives -2.59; 59.5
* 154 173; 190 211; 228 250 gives -2.80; 50.6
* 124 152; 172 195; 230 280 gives 5.69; 58.7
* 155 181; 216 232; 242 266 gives -4.17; 51.7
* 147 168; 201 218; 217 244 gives 0.13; 59.7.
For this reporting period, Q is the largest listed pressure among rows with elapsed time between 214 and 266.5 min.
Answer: 68.55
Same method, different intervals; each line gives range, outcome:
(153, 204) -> 57.71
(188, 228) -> 65.15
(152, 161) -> 52.19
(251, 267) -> 60.3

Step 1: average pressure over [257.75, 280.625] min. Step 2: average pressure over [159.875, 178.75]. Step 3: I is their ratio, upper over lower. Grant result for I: 1.85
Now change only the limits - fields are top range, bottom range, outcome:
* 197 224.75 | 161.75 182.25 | 1.94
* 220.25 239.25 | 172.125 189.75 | 1.59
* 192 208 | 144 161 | 1.04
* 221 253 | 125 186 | 1.38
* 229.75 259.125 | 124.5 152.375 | 1.09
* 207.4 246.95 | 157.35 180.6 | 1.92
